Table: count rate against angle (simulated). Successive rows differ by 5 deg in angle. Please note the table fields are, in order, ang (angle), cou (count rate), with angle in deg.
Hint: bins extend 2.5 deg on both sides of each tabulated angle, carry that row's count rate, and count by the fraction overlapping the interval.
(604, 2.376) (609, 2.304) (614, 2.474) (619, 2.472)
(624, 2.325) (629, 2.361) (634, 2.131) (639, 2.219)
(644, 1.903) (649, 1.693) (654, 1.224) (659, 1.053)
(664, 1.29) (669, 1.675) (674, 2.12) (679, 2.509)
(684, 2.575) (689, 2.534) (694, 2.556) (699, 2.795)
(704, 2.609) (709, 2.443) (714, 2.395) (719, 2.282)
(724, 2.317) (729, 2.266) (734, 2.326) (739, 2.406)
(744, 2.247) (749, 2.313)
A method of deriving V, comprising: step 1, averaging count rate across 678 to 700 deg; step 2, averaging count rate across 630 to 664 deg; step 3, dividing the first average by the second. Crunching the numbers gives 1.52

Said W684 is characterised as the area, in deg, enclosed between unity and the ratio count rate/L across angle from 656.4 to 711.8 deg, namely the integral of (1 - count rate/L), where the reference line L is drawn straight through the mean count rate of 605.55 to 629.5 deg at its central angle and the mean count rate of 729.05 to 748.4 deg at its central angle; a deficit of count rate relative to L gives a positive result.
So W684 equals 3.6 deg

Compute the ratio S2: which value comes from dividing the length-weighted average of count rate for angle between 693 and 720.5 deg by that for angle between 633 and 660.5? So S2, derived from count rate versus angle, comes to 1.48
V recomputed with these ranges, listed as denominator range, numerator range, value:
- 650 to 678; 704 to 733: 1.53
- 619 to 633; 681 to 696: 1.09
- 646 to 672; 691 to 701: 1.89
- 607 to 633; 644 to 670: 0.60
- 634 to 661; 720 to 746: 1.38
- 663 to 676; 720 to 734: 1.33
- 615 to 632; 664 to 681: 0.83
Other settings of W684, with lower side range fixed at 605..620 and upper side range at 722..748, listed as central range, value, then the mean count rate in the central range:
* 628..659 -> 7.2 deg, 1.83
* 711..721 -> -0.1 deg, 2.35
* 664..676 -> 3.1 deg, 1.76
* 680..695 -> -1.3 deg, 2.55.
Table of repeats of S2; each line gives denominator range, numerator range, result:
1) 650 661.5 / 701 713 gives 2.08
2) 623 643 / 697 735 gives 1.09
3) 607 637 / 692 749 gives 1.03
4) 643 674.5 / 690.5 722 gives 1.66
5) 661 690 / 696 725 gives 1.20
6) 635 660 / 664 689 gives 1.28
